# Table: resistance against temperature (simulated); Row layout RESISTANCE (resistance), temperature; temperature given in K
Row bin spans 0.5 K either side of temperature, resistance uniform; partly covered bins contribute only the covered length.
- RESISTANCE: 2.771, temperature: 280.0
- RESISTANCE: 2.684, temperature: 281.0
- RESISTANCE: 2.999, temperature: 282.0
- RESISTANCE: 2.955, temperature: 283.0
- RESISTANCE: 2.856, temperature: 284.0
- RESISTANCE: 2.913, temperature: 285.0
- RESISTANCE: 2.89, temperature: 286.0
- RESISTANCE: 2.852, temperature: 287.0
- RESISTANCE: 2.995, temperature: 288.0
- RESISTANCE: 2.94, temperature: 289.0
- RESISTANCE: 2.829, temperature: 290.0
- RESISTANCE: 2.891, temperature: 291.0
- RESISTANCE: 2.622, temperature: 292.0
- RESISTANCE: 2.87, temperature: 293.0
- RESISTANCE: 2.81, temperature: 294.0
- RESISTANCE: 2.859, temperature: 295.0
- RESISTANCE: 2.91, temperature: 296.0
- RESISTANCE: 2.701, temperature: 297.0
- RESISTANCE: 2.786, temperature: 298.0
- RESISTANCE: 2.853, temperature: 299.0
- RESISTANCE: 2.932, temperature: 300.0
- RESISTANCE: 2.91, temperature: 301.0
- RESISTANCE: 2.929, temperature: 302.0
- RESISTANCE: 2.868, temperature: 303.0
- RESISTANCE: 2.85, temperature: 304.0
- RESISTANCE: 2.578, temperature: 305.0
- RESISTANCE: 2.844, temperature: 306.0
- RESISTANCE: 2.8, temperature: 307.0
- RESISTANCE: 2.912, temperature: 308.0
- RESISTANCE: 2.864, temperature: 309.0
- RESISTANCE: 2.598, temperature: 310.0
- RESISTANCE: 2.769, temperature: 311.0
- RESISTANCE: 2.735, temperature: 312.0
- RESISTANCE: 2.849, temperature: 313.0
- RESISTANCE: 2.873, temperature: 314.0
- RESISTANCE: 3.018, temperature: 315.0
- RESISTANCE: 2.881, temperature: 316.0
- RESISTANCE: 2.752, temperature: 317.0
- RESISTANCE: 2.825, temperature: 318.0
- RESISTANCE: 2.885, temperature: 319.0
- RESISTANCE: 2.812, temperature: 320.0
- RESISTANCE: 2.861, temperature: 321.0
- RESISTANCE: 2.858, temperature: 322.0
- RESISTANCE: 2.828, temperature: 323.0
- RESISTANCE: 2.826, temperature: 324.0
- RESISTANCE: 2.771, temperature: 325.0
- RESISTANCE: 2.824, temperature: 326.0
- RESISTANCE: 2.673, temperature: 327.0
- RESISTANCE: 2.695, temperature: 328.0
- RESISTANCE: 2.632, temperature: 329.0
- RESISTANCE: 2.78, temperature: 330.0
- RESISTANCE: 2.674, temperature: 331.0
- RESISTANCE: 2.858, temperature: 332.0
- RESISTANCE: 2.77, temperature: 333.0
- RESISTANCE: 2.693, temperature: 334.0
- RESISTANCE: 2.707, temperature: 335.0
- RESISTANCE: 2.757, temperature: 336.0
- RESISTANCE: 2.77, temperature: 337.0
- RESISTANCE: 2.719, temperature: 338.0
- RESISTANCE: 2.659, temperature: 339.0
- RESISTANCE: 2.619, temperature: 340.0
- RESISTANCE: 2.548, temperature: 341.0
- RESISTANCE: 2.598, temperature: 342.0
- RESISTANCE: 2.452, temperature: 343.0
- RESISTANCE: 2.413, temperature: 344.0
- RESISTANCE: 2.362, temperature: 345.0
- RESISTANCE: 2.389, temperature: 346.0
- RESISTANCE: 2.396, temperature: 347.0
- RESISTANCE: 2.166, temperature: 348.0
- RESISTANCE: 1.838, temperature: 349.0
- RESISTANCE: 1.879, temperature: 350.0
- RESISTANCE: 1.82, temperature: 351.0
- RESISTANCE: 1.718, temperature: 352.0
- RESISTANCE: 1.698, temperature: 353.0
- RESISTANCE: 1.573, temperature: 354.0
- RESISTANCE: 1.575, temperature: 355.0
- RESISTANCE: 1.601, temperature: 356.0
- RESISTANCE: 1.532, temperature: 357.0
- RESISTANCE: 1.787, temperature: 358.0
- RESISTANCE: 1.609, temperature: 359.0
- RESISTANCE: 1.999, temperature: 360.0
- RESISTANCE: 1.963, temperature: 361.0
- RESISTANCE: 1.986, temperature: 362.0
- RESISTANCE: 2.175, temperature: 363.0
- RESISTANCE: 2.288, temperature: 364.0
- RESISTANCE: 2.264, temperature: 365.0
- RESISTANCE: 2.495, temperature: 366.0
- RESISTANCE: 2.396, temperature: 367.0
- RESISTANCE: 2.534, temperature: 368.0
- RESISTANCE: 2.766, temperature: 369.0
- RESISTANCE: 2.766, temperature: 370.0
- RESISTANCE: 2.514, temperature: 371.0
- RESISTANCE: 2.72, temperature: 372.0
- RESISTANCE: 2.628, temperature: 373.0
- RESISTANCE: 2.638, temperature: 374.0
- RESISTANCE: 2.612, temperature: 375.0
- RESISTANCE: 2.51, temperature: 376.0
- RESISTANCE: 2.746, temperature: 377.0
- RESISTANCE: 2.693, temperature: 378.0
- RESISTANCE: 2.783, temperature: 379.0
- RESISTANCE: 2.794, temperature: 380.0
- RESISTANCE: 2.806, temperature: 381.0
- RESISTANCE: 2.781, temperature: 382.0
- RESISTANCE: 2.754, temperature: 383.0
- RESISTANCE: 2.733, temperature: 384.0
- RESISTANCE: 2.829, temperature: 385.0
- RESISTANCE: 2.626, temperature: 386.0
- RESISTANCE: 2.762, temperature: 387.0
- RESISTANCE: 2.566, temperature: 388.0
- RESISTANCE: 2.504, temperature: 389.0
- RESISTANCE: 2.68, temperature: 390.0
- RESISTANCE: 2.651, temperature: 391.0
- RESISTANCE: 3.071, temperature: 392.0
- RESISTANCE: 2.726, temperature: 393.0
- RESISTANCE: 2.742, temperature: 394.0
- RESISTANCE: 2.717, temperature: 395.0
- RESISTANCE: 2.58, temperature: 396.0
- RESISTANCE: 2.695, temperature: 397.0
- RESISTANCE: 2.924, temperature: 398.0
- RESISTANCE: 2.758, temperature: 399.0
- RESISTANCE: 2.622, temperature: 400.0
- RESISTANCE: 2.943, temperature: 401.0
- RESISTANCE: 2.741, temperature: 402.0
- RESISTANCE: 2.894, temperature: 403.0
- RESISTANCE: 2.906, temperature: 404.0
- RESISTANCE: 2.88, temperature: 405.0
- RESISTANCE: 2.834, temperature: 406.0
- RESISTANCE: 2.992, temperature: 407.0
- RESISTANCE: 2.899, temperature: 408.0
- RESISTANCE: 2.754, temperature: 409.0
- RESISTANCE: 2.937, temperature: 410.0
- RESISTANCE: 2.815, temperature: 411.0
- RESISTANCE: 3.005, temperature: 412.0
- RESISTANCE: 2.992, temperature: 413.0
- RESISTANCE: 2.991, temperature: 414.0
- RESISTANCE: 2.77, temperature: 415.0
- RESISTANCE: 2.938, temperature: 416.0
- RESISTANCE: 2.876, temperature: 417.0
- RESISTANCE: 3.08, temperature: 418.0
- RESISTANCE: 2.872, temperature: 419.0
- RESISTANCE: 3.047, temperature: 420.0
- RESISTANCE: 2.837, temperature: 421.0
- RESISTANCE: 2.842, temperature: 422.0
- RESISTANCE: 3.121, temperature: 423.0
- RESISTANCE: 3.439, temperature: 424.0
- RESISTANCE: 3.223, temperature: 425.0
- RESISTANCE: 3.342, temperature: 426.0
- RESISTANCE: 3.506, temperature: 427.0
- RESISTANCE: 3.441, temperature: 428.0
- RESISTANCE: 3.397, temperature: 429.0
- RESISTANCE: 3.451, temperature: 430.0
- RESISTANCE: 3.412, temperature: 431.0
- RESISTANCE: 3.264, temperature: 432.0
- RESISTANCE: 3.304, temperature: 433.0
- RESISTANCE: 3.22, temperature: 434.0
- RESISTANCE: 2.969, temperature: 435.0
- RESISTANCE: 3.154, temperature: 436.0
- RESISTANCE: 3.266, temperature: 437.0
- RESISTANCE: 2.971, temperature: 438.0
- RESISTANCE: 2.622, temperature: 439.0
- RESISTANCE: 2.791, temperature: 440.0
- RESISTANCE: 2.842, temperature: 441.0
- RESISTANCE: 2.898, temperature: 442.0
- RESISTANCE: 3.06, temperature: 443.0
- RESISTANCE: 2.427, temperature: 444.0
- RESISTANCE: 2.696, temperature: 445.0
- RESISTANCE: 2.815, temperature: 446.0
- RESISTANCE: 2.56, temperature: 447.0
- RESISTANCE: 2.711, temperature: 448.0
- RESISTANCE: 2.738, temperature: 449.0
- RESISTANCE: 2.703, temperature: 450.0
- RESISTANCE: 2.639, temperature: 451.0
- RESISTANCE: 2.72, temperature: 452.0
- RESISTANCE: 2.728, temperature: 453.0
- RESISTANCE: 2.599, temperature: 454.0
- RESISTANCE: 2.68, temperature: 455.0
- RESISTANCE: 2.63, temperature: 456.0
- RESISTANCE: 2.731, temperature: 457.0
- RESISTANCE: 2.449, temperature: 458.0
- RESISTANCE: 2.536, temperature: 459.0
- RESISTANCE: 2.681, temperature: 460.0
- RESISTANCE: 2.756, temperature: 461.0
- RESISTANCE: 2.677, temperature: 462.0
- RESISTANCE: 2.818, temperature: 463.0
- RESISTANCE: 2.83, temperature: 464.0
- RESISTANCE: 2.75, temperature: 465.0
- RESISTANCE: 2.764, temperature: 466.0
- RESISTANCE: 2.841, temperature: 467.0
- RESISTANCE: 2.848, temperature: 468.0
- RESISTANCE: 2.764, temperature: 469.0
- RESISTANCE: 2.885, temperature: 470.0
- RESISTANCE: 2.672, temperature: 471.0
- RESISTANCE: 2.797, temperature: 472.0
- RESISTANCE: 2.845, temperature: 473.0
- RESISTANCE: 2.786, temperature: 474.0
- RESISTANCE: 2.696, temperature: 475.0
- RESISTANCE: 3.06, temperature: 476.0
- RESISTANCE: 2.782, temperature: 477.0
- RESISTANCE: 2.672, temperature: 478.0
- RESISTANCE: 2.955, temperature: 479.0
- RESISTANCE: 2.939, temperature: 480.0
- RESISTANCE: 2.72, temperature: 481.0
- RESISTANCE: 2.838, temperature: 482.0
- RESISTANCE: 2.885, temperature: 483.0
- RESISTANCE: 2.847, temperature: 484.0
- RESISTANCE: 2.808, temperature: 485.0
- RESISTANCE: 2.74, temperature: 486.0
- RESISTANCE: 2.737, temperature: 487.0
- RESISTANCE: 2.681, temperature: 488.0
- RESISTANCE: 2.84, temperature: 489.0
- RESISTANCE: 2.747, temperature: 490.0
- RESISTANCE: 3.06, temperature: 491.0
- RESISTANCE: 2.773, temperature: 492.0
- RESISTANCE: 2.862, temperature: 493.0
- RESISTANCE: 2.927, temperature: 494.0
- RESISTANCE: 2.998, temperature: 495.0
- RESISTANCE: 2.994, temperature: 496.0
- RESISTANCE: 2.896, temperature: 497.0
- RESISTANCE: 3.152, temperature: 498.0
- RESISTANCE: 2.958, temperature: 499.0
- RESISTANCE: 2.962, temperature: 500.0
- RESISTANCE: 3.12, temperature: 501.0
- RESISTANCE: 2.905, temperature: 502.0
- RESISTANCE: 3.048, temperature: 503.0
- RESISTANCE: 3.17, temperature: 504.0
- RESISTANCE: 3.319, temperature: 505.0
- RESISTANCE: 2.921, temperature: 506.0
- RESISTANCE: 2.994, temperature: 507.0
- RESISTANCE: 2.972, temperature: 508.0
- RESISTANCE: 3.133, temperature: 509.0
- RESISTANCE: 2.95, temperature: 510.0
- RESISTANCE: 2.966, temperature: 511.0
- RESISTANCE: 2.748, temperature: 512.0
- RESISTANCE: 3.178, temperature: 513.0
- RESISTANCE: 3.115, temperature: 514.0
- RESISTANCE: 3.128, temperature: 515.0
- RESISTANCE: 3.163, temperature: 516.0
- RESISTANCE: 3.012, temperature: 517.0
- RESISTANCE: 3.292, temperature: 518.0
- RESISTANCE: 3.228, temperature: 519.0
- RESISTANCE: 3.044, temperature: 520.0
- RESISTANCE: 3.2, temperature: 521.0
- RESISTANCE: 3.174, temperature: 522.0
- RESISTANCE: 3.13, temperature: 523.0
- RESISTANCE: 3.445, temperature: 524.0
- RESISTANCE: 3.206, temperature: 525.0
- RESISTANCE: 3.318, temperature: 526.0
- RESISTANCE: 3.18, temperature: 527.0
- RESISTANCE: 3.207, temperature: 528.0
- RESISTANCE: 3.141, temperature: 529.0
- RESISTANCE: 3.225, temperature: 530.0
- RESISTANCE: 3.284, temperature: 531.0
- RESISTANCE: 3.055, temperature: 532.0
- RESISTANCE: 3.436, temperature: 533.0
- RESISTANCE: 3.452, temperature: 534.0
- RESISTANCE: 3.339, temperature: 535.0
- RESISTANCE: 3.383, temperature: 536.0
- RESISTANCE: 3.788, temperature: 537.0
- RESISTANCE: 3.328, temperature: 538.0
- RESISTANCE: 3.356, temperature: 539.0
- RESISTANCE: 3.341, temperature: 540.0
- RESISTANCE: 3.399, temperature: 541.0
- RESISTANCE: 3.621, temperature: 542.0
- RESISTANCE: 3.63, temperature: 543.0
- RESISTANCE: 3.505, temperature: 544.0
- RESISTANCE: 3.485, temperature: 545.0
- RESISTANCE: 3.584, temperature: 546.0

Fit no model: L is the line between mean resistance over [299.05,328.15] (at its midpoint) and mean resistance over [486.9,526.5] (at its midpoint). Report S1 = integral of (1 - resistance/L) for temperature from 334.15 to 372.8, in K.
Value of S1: 8.4 K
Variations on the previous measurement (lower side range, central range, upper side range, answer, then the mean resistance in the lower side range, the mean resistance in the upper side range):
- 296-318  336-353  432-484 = 3.0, 2.83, 2.8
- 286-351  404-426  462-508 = -1.2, 2.72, 2.88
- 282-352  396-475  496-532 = 1.6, 2.72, 3.11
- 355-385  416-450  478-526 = -4.4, 2.4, 3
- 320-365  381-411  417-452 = -0.4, 2.35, 3.01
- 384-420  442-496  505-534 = 4.2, 2.82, 3.15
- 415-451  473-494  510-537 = 2.0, 3.01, 3.2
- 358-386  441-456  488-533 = 0.5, 2.5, 3.07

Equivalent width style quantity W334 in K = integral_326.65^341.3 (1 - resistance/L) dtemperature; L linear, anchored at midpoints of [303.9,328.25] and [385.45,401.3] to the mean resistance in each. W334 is 0.4 K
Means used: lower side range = 2.81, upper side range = 2.72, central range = 2.71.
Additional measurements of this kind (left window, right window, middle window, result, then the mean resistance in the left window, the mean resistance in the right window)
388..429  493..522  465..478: 0.9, 2.92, 3.05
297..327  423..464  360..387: 2.9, 2.83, 2.92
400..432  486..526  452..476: 2.3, 3.04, 3.03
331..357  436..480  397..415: -2.2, 2.3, 2.77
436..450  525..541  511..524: 0.4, 2.81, 3.32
